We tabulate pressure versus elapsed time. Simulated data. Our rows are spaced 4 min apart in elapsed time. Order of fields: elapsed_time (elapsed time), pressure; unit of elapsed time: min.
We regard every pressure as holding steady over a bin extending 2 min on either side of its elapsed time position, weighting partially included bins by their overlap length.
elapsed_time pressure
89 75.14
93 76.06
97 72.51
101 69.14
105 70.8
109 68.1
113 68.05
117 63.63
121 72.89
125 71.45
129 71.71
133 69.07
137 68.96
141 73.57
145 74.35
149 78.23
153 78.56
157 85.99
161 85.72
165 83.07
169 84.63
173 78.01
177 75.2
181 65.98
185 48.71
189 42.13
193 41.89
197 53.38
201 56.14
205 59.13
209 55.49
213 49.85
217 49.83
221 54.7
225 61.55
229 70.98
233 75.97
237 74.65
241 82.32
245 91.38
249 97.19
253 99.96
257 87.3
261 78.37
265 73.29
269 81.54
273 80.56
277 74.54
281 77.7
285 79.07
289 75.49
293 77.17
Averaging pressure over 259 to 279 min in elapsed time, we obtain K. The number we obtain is 77.7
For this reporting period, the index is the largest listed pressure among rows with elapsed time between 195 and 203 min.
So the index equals 56.14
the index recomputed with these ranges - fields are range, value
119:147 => 74.35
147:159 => 85.99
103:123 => 72.89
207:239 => 75.97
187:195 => 42.13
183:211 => 59.13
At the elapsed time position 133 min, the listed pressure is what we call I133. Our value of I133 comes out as 69.07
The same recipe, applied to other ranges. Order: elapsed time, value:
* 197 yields 53.38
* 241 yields 82.32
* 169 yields 84.63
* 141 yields 73.57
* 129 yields 71.71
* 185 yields 48.71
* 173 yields 78.01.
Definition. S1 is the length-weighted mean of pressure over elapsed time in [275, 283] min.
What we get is 76.1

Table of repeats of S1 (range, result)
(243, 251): 94.3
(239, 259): 91.6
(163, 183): 77.4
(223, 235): 69.5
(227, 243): 76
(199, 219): 54.1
